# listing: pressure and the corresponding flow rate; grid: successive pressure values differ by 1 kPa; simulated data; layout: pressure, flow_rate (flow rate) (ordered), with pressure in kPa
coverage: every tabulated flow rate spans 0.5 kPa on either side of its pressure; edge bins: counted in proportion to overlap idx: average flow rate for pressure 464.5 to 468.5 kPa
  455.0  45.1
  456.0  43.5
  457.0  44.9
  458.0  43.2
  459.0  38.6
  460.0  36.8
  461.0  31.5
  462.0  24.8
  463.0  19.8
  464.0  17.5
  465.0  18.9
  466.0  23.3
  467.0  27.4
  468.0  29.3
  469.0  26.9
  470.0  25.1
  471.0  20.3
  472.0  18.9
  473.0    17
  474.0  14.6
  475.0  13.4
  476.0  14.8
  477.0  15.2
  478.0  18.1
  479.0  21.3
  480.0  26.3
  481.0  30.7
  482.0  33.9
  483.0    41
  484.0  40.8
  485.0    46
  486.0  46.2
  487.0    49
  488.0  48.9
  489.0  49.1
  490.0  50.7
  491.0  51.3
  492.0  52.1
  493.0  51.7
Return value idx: 24.7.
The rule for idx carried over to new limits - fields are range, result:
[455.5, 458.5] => 43.9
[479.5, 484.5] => 34.5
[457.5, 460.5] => 39.5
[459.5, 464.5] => 26.1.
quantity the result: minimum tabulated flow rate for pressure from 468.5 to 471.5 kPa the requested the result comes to 20.3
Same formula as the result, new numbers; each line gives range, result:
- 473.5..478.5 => 13.4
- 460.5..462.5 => 24.8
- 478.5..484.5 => 21.3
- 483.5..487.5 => 40.8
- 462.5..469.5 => 17.5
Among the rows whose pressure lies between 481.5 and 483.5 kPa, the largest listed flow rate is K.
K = 41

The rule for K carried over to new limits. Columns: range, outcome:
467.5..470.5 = 29.3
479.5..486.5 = 46.2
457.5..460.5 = 43.2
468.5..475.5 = 26.9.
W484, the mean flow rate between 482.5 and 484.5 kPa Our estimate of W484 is 40.9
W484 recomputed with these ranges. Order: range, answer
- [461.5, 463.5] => 22.3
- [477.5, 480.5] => 21.9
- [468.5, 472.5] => 22.8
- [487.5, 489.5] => 49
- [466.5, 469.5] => 27.9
